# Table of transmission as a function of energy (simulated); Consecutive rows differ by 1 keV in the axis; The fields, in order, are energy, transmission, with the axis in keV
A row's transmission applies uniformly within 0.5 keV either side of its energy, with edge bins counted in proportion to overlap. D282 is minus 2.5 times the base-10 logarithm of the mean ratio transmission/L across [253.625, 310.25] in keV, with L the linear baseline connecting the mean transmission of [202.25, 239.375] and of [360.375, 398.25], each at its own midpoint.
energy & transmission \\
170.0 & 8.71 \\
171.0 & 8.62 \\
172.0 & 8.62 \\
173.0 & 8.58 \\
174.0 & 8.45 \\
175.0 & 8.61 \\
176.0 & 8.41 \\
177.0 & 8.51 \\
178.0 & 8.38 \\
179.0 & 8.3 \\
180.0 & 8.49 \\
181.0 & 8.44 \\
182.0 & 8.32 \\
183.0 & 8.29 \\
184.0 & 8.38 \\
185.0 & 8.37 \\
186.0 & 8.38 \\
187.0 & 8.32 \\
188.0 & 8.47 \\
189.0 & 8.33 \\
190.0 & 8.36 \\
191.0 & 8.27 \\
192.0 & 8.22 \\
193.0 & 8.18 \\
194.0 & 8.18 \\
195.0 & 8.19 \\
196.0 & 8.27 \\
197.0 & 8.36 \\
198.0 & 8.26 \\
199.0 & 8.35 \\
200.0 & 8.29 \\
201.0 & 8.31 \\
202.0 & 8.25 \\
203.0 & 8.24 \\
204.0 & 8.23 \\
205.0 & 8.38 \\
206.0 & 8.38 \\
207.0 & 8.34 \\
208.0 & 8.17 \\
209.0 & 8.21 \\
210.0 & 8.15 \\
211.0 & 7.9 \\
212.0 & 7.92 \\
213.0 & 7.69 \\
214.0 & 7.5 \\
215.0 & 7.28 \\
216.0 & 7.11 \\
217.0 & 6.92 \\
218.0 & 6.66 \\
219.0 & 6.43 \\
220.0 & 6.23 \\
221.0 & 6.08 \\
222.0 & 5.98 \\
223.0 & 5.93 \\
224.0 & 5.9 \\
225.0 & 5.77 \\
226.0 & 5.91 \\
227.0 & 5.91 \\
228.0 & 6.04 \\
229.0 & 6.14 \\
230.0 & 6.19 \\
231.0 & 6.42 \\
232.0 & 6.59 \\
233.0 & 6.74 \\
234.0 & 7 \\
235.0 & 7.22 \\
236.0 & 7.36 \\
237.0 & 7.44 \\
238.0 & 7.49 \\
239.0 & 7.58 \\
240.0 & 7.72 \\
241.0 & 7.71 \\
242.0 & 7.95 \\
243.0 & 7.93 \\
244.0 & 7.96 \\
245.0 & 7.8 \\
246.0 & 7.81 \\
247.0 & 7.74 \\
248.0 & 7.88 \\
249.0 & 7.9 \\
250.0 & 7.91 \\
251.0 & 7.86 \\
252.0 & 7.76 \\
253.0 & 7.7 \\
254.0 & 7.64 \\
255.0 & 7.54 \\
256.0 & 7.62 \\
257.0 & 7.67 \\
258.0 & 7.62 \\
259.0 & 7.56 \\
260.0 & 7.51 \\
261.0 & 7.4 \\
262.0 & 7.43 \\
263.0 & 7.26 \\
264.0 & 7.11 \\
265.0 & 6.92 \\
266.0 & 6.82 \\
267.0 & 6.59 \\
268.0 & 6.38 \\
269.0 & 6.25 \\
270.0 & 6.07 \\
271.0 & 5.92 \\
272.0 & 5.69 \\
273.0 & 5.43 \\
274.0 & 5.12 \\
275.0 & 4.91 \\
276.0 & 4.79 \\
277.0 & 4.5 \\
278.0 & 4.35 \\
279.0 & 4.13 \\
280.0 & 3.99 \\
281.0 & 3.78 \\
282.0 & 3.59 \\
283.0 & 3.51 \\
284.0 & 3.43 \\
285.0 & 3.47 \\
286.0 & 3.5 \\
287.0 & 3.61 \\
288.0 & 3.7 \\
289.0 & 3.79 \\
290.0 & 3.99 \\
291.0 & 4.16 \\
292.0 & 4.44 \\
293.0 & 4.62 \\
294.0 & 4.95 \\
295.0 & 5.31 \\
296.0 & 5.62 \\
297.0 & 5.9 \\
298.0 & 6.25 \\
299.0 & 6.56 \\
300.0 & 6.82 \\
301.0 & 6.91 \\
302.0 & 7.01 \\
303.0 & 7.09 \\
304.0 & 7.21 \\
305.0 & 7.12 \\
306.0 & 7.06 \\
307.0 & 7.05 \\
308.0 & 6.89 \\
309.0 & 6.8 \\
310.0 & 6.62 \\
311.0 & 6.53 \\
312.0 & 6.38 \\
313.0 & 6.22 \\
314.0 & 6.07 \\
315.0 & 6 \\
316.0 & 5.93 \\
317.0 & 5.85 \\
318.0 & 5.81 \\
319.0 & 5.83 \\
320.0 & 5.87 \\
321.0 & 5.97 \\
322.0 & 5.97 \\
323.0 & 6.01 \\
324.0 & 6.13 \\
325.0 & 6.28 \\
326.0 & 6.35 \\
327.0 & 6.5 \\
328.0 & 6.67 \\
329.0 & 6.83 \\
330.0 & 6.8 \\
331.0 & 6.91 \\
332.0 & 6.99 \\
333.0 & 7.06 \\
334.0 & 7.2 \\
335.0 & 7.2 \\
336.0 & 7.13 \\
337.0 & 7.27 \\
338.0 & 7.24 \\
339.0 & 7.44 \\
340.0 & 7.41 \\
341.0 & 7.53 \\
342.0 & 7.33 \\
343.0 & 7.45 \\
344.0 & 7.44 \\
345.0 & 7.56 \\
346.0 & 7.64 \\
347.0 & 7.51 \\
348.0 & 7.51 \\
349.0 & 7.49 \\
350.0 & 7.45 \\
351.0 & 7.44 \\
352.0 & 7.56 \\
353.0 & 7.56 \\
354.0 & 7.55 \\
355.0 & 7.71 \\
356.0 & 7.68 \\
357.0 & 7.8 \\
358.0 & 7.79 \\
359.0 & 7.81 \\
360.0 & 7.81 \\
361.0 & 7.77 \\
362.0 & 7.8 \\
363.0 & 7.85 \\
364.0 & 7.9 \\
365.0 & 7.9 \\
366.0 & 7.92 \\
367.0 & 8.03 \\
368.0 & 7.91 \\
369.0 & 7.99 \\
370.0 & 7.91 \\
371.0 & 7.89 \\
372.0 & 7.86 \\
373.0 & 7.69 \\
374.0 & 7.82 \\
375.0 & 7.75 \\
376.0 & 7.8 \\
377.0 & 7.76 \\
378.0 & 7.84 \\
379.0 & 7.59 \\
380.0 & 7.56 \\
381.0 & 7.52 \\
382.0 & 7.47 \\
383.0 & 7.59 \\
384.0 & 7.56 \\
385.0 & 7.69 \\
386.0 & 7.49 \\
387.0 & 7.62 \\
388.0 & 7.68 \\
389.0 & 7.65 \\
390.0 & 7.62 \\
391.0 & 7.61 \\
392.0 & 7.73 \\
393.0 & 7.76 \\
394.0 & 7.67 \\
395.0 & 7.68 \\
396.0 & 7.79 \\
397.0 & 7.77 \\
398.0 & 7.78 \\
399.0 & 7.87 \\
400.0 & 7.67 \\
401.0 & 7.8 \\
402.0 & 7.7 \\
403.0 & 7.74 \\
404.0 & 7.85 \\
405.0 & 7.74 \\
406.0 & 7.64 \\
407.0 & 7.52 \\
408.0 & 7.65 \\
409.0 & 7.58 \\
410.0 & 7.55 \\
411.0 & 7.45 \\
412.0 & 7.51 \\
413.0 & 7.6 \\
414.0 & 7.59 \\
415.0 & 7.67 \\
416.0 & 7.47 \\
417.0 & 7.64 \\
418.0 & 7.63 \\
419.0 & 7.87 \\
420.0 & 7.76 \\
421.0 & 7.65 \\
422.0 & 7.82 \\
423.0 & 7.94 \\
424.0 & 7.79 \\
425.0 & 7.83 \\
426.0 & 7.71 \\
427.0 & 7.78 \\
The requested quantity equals 0.254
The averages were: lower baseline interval 7.07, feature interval 5.8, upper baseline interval 7.74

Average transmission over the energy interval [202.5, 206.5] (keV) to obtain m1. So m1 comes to 8.31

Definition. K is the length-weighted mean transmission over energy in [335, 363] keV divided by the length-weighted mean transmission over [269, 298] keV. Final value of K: 1.65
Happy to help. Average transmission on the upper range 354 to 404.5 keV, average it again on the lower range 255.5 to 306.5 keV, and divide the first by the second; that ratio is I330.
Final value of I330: 1.37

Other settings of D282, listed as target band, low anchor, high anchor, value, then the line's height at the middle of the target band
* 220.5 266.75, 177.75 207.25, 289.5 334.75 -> 0.04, 7.43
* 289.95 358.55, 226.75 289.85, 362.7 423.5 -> 0.05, 7.01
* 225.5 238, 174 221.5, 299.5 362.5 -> 0.17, 7.76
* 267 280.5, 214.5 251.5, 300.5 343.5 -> 0.29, 6.85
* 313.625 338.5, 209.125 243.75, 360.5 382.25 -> 0.16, 7.53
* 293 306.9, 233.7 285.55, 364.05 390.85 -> 0.09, 6.97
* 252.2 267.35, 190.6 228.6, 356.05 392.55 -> 0.03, 7.56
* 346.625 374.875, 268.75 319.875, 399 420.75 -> -0.16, 6.71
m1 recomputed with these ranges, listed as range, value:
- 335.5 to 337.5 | 7.2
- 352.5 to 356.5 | 7.62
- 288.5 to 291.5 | 3.98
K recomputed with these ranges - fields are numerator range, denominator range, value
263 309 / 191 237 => 0.74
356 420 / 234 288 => 1.20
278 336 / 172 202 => 0.69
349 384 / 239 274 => 1.06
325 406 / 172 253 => 0.98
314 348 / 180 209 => 0.81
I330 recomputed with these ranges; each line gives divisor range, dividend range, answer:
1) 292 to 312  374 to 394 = 1.20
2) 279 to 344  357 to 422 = 1.29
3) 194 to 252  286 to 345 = 0.85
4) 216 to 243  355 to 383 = 1.16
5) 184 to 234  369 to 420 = 1.03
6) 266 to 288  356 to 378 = 1.65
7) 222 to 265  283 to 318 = 0.78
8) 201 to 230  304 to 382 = 1.01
